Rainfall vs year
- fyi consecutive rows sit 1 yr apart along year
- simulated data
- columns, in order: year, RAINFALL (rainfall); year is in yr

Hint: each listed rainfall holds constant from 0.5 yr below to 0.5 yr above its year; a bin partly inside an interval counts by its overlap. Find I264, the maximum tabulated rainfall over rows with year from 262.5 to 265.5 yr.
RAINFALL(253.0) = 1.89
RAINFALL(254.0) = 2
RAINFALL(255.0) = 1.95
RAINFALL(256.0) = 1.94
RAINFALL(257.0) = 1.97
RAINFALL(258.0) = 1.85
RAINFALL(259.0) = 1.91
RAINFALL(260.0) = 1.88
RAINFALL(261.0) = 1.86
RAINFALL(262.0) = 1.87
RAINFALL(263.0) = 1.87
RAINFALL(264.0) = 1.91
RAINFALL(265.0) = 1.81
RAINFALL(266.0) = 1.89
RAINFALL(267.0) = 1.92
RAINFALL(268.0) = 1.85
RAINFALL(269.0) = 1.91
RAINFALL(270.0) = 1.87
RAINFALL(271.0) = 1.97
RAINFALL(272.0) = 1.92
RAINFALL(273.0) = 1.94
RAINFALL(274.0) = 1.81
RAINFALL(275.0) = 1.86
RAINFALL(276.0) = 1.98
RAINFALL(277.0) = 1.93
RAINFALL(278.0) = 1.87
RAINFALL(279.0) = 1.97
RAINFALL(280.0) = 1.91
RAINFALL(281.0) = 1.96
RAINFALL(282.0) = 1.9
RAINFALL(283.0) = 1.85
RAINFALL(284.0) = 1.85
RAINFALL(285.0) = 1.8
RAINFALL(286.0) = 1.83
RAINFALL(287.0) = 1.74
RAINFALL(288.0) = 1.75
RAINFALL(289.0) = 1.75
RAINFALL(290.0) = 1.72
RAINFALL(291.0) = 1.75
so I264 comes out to 1.91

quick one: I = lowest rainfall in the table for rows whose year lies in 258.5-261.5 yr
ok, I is 1.86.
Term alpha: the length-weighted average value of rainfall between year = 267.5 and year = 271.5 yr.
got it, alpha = 1.9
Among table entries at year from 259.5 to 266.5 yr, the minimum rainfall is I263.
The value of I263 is 1.81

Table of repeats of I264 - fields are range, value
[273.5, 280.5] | 1.98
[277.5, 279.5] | 1.97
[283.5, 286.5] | 1.85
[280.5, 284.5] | 1.96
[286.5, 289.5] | 1.75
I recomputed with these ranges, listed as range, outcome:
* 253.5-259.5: 1.85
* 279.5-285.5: 1.8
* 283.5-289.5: 1.74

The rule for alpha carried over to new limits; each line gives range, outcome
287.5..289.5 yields 1.75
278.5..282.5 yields 1.94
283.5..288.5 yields 1.79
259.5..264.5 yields 1.88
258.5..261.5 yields 1.88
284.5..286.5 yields 1.81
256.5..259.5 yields 1.91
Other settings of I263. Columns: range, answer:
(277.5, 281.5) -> 1.87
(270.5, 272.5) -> 1.92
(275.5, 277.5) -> 1.93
